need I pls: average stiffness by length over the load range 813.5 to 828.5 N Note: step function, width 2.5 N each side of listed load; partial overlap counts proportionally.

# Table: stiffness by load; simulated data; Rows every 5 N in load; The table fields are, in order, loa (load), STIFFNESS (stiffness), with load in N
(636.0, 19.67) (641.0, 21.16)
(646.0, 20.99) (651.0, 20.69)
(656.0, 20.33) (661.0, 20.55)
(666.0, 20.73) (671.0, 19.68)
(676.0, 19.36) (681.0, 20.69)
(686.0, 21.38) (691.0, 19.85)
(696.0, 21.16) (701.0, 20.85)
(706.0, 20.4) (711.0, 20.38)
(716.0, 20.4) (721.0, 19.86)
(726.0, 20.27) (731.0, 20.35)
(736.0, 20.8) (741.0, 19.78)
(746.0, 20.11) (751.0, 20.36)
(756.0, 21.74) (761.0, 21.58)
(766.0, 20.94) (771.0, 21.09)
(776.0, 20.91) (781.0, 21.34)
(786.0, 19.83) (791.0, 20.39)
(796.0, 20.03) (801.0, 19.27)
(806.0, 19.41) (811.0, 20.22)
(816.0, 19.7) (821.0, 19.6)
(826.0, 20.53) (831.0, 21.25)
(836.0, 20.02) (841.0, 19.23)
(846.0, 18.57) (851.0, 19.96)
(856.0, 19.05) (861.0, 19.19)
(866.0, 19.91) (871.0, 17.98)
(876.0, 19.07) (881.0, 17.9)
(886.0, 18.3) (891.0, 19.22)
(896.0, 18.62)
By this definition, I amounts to 19.9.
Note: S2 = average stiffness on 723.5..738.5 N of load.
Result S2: 20.5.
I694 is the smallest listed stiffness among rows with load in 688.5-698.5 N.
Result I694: 19.85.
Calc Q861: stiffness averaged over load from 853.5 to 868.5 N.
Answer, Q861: 19.4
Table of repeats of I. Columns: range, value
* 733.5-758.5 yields 20.6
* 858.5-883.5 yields 18.8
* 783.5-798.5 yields 20.1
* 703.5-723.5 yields 20.3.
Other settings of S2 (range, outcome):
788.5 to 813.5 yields 19.9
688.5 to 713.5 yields 20.5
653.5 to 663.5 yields 20.4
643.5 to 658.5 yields 20.7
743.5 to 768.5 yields 20.9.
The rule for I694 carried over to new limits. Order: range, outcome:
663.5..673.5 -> 19.68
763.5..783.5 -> 20.91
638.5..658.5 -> 20.33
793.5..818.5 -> 19.27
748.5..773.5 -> 20.36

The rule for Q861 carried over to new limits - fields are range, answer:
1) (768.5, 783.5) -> 21.1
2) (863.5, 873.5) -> 18.9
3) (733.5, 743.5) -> 20.3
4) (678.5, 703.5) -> 20.8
